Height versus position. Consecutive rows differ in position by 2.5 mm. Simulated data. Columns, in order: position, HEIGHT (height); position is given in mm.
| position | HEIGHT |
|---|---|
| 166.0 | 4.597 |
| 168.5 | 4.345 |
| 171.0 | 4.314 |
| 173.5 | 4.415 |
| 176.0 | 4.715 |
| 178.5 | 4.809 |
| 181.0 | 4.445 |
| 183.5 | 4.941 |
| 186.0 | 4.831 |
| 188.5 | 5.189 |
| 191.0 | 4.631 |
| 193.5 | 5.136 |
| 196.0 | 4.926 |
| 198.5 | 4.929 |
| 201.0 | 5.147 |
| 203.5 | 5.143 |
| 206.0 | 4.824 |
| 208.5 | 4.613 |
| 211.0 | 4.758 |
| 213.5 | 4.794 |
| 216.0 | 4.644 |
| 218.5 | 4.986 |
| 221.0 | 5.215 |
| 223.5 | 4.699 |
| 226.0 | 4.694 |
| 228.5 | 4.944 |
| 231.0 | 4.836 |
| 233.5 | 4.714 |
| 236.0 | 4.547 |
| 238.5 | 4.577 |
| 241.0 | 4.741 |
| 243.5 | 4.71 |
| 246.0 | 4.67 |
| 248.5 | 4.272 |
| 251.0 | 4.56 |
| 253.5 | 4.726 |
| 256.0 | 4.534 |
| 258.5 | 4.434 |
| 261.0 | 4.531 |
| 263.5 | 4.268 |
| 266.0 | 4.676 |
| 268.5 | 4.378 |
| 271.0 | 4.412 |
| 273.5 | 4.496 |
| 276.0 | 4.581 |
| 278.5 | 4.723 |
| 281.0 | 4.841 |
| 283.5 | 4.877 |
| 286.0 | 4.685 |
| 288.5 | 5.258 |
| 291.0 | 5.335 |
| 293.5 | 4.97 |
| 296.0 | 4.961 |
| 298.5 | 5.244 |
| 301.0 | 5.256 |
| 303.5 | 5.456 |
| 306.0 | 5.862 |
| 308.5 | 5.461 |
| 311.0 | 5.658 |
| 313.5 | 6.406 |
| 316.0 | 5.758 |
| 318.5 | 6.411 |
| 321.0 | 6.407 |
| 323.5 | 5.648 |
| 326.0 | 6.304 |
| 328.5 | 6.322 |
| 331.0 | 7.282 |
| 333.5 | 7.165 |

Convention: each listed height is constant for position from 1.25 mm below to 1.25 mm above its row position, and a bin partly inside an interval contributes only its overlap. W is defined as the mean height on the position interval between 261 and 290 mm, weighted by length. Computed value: 4.65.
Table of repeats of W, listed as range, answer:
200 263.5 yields 4.72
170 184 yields 4.59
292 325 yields 5.66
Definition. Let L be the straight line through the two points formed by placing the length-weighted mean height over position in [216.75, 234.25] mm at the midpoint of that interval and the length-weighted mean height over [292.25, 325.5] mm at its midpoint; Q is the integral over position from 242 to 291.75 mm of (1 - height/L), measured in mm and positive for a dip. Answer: 5.9 mm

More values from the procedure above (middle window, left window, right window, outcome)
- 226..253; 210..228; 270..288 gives 0.7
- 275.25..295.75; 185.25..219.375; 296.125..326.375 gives 2.4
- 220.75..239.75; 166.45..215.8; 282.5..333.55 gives 1.3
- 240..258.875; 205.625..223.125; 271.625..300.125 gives 1.1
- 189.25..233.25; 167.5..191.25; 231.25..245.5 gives -2.0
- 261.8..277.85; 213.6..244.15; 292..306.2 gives 1.8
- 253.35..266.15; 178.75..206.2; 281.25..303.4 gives 1.4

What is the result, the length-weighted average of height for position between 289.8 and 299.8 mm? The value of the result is 5.13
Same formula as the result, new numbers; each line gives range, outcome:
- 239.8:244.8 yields 4.72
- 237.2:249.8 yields 4.59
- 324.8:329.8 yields 6.32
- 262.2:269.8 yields 4.44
